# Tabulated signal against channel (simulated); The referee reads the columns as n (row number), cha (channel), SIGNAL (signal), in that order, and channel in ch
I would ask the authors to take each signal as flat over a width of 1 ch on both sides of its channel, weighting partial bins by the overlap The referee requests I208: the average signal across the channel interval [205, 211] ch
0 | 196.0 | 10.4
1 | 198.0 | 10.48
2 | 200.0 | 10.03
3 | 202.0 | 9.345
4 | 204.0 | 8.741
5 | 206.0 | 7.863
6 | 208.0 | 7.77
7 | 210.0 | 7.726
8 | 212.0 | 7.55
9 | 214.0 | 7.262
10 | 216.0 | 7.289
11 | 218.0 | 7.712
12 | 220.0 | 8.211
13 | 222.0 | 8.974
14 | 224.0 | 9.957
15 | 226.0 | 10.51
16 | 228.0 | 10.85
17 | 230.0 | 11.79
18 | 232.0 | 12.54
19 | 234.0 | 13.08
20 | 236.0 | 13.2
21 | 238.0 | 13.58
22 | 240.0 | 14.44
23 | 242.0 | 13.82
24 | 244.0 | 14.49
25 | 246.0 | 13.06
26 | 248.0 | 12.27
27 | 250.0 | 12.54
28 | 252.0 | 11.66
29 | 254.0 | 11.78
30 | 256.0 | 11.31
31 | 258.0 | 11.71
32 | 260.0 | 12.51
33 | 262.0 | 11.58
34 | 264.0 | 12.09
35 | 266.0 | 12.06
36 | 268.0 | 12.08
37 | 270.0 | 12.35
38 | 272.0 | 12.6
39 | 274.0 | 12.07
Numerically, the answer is 7.79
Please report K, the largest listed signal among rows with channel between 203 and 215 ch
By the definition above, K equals 8.741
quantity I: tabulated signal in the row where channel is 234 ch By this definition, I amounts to 13.08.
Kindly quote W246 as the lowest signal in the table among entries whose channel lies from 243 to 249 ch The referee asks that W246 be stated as 12.27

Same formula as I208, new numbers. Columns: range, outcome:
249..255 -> 12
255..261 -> 11.8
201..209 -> 8.43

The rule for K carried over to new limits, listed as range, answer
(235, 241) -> 14.44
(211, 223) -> 8.974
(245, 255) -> 13.06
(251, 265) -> 12.51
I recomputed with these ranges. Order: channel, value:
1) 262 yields 11.58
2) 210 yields 7.726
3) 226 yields 10.51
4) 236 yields 13.2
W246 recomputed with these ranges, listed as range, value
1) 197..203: 9.345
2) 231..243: 12.54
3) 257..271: 11.58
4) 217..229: 7.712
